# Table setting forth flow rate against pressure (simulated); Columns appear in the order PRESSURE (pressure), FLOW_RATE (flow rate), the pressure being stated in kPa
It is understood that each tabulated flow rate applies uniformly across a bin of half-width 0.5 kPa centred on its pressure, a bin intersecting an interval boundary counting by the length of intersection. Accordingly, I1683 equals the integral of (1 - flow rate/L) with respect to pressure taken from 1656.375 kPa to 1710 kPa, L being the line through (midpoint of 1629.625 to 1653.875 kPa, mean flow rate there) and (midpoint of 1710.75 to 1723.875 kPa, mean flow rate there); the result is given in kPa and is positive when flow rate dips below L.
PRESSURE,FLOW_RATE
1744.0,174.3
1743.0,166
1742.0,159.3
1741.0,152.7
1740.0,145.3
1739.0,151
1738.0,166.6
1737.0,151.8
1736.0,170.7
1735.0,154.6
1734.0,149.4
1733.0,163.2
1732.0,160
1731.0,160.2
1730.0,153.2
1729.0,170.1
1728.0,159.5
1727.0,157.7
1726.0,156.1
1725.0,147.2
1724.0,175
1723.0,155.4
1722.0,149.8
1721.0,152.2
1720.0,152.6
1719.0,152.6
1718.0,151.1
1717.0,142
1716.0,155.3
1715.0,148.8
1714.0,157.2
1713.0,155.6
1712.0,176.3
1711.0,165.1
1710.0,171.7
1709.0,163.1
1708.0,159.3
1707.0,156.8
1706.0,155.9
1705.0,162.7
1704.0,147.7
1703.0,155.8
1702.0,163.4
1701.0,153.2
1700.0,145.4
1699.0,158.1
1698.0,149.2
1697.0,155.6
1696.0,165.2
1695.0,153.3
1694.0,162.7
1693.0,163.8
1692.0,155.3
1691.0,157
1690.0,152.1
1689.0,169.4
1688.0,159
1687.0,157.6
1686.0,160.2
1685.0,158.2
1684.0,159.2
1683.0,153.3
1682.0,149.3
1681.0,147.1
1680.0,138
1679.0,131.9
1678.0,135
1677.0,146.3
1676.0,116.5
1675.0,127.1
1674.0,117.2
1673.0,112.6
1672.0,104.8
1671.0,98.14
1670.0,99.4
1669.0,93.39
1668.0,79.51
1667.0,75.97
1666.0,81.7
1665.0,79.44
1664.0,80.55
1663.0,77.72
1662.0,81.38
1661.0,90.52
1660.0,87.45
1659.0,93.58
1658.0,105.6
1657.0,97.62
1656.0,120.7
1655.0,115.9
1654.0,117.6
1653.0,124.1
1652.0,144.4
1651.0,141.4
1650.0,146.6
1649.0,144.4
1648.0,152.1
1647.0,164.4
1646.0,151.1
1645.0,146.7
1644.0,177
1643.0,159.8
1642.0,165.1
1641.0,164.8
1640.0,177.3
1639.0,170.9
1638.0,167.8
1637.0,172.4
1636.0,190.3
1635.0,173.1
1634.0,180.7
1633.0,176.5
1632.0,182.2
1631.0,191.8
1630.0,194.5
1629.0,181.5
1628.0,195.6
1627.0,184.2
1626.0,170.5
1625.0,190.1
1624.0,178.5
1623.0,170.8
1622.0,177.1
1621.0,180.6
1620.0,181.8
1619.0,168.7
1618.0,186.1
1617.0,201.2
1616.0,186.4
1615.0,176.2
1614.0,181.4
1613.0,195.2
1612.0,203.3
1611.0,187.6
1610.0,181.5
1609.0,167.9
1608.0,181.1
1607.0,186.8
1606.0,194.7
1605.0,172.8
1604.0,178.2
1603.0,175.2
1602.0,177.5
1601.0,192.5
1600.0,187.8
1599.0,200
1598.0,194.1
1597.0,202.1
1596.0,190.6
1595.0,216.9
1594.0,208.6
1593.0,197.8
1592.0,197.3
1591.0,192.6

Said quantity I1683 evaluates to 8.9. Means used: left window 164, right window 155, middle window 132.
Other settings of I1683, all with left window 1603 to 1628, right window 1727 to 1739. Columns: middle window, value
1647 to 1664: 5.8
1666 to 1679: 4.8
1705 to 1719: 0.5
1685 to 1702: 1.0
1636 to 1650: 1.1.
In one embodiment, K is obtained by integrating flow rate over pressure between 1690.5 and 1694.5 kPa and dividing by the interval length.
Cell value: 160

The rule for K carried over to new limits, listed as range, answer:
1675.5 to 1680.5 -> 134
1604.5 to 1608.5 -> 184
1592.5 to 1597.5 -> 203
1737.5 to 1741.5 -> 154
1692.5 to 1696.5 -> 161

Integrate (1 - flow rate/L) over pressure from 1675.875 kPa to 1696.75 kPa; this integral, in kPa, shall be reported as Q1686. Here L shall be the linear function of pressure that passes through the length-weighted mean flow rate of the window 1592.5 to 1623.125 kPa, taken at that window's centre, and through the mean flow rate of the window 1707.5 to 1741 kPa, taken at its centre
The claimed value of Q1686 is 1.81 kPa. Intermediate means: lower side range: 187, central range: 153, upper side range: 157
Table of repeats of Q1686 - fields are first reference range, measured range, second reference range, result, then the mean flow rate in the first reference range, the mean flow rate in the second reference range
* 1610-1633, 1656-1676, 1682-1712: 8.74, 185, 158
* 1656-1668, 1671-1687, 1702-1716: -3.13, 87.6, 160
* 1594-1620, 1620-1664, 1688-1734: 6.37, 188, 158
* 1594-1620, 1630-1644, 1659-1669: -4.57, 188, 82.8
